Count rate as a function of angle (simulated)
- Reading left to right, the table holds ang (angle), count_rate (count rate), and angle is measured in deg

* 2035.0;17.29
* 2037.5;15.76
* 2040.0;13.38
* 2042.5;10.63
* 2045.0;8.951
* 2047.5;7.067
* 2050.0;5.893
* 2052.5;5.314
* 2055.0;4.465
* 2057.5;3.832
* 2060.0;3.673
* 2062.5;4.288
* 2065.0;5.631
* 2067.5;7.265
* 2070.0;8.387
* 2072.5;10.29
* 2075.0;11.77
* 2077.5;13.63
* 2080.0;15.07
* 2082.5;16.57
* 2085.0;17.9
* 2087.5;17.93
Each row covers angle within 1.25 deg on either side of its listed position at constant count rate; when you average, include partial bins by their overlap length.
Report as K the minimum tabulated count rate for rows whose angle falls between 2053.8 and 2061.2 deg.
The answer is 3.673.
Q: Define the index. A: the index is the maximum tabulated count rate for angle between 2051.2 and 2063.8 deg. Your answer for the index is 5.314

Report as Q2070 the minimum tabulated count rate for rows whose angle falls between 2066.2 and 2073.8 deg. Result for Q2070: 7.265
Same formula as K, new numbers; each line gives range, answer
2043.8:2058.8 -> 3.832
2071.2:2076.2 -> 10.29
